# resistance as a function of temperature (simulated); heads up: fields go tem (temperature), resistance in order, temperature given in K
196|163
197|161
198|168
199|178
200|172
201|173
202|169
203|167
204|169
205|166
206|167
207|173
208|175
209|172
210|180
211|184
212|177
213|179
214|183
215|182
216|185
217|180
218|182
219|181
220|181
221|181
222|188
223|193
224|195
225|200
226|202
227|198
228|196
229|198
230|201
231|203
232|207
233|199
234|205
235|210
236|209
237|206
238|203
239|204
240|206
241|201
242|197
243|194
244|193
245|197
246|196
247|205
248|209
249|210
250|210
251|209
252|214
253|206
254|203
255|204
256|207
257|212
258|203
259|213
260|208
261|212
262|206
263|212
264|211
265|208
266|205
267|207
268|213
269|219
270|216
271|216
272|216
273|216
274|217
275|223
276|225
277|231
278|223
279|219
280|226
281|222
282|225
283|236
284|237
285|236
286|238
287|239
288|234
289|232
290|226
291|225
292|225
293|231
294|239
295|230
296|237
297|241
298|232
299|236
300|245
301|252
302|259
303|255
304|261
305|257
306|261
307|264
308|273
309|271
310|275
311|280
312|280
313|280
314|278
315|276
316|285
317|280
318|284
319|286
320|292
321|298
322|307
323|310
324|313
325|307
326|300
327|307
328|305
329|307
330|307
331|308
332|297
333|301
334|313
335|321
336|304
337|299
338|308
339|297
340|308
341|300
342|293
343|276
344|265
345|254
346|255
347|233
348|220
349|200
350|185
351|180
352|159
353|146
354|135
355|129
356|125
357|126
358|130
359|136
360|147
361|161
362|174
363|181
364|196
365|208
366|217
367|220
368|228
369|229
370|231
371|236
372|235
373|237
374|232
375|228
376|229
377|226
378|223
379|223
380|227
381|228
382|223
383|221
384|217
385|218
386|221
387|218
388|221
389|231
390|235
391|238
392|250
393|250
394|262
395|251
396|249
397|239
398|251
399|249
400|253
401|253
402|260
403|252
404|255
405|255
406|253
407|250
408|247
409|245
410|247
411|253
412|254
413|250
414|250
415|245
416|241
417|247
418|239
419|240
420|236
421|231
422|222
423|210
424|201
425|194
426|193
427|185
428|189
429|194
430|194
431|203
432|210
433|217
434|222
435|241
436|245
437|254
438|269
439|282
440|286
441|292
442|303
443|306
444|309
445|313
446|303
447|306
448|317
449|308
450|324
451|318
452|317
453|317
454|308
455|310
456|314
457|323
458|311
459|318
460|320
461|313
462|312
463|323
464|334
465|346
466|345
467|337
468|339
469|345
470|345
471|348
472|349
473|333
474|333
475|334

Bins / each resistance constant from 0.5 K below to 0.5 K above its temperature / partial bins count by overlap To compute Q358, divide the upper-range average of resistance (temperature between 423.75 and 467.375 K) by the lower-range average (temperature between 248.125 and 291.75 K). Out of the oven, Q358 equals 1.29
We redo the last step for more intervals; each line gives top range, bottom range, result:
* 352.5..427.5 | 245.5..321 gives 0.94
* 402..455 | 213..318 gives 1.16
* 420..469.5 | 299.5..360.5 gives 1.08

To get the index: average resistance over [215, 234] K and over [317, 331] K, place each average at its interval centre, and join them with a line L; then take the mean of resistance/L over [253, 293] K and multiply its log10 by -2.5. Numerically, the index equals 0.12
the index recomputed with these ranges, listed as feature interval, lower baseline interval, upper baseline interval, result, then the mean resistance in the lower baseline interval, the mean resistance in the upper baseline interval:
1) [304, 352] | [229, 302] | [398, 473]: -0.178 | 217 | 273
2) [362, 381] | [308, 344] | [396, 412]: 0.212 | 295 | 251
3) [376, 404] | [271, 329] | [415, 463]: 0.112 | 256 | 266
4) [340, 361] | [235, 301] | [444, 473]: 0.313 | 217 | 324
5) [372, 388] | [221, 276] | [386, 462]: 0.093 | 206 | 258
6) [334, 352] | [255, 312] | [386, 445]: -0.117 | 231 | 242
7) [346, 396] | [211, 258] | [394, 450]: 0.143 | 198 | 249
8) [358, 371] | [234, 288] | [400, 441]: 0.181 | 213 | 236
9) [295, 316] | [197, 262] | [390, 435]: -0.232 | 193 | 235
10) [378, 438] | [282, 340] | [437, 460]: 0.258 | 271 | 306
